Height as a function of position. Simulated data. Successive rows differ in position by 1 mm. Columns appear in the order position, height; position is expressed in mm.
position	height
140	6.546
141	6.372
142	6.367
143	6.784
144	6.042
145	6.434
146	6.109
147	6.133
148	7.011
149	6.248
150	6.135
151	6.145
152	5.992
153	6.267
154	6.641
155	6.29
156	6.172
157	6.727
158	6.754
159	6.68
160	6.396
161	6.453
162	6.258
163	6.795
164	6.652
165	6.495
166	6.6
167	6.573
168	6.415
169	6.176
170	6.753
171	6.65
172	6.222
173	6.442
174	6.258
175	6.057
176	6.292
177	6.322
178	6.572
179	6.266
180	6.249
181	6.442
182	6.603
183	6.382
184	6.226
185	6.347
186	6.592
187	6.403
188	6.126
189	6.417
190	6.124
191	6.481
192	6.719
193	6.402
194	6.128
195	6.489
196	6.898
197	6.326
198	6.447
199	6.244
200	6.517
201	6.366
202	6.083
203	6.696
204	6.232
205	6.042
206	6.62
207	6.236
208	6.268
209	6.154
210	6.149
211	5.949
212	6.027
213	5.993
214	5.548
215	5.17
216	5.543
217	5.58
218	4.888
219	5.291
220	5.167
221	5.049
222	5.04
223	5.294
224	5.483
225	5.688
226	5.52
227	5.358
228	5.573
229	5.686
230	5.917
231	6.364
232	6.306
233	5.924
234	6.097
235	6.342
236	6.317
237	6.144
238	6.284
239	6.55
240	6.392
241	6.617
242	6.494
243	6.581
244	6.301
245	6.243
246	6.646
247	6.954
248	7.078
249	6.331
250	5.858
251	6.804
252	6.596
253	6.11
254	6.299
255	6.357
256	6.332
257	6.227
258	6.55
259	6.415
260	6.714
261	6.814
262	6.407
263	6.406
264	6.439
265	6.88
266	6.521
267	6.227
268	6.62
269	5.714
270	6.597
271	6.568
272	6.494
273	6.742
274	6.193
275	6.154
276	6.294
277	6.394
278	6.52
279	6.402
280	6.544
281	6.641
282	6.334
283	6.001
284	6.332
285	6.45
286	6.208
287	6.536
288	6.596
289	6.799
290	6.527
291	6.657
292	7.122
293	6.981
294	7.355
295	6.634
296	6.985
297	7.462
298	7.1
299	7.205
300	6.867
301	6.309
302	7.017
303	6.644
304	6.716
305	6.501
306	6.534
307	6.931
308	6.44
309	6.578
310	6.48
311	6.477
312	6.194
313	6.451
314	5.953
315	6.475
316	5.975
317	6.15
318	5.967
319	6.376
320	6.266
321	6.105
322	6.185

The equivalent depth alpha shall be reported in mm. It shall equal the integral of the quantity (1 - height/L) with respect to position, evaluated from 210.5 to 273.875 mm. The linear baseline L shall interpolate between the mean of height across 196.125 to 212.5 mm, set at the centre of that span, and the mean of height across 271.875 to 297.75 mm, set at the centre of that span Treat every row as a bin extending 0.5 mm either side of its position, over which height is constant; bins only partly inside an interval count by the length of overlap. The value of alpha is 3.0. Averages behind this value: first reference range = 6.29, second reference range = 6.6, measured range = 6.13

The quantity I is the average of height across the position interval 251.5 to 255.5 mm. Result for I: 6.34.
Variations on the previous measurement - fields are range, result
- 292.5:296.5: 6.99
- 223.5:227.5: 5.51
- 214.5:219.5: 5.29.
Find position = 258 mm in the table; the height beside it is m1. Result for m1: 6.55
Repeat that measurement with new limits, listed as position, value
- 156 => 6.172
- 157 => 6.727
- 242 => 6.494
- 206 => 6.62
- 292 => 7.122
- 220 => 5.167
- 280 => 6.544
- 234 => 6.097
